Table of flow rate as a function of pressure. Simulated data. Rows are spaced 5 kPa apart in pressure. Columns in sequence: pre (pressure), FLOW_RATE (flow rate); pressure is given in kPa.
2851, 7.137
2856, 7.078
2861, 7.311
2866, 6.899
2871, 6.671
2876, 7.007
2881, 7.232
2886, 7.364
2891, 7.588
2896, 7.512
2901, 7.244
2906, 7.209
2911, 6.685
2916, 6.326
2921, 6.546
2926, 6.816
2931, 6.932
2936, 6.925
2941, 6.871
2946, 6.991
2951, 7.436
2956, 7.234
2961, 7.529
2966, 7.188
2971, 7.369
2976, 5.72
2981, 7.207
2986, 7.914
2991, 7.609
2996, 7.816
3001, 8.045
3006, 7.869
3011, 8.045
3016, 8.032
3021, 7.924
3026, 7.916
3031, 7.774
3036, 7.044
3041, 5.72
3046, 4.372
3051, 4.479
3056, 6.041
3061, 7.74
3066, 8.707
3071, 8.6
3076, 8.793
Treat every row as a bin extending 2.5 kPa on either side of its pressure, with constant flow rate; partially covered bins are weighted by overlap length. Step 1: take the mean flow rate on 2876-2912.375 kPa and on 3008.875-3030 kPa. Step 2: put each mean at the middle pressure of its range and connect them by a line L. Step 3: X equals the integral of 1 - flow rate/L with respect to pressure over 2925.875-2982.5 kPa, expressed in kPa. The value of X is 4.3 kPa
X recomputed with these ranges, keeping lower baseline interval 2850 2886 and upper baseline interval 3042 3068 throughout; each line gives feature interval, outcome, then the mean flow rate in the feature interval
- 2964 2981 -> -0.6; 6.81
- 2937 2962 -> -1.8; 7.18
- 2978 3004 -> -4.8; 7.68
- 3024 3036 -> -2.6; 7.68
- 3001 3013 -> -2.9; 7.97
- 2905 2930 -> 0.5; 6.7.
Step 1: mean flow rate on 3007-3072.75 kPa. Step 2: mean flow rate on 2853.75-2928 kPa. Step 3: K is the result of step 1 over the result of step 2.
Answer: 1.01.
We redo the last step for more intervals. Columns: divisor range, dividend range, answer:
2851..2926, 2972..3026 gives 1.08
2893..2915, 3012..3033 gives 1.11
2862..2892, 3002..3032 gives 1.12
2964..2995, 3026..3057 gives 0.84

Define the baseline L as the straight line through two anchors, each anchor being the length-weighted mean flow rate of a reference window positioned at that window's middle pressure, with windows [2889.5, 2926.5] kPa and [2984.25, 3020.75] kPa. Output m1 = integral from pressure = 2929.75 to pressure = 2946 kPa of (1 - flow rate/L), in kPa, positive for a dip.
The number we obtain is 0.8 kPa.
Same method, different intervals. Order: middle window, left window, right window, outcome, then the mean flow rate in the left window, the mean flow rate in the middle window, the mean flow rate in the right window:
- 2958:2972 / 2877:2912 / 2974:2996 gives -0.2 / 7.28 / 7.36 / 7.22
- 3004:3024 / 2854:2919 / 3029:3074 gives -3.4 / 7.08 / 7.97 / 6.73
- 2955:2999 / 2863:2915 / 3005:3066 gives -1.7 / 7.12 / 7.3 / 6.96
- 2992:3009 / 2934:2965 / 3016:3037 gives -0.7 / 7.17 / 7.89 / 7.75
